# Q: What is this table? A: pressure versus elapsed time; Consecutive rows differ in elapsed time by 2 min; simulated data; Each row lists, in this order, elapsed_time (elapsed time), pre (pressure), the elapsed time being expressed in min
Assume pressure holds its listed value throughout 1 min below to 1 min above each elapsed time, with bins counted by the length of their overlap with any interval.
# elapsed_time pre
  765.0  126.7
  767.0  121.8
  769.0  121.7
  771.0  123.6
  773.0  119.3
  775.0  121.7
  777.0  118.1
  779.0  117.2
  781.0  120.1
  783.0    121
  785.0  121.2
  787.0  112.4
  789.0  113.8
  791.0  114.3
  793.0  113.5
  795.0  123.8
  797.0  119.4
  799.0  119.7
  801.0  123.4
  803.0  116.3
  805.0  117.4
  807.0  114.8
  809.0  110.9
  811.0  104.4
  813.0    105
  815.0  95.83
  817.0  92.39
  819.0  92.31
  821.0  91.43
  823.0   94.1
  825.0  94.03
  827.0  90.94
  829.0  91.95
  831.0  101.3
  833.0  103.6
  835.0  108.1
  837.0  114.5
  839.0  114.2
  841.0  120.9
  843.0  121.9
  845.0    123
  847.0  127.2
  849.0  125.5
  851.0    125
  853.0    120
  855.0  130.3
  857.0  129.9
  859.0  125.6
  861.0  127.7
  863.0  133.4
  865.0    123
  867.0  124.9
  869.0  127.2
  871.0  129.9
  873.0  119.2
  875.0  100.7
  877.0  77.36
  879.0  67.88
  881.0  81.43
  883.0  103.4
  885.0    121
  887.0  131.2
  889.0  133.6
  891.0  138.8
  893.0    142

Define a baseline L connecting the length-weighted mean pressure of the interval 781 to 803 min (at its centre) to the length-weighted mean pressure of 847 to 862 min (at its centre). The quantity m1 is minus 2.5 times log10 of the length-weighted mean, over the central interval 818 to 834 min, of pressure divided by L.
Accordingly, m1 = 0.28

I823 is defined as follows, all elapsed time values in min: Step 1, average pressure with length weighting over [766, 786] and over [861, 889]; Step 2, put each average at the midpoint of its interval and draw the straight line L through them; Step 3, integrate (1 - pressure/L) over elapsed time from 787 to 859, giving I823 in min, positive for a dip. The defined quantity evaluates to 2.94 min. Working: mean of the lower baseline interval 121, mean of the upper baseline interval 112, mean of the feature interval 112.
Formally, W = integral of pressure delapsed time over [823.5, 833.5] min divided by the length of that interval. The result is 95.9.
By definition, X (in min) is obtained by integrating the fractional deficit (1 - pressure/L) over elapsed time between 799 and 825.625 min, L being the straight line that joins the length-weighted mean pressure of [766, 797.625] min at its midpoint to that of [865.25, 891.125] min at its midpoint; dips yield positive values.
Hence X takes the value 2.7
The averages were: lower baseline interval 119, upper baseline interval 111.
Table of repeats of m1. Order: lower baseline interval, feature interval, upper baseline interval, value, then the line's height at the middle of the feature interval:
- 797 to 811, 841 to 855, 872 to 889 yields -0.15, 108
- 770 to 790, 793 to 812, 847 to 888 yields 0.02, 118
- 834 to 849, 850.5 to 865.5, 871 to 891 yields -0.12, 114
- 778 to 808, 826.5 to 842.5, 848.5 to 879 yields 0.12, 119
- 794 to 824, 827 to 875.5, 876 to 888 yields -0.17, 102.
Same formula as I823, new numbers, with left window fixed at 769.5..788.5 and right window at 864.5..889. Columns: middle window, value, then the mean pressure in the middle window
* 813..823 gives 1.8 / 94.3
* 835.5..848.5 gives -0.8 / 120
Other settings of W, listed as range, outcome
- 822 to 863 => 115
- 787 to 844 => 108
